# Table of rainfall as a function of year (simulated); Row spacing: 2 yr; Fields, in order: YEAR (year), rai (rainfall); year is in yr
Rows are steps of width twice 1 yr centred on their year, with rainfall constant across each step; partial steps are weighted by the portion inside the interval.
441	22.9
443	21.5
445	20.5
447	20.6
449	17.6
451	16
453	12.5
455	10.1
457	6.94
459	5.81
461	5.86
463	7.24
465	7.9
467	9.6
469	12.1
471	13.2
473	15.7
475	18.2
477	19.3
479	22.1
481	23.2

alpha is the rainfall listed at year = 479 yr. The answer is 22.1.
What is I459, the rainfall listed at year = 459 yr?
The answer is 5.81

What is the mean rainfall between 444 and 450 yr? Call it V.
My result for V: 19.6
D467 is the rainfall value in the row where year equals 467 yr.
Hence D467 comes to 9.6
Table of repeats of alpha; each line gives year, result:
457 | 6.94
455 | 10.1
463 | 7.24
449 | 17.6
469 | 12.1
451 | 16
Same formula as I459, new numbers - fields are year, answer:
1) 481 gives 23.2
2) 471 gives 13.2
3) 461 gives 5.86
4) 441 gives 22.9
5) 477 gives 19.3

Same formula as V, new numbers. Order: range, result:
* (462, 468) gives 8.25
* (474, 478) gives 18.8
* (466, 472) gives 11.6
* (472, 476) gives 16.9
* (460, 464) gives 6.55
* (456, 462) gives 6.2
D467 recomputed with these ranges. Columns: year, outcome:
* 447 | 20.6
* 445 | 20.5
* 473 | 15.7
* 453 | 12.5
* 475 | 18.2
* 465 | 7.9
